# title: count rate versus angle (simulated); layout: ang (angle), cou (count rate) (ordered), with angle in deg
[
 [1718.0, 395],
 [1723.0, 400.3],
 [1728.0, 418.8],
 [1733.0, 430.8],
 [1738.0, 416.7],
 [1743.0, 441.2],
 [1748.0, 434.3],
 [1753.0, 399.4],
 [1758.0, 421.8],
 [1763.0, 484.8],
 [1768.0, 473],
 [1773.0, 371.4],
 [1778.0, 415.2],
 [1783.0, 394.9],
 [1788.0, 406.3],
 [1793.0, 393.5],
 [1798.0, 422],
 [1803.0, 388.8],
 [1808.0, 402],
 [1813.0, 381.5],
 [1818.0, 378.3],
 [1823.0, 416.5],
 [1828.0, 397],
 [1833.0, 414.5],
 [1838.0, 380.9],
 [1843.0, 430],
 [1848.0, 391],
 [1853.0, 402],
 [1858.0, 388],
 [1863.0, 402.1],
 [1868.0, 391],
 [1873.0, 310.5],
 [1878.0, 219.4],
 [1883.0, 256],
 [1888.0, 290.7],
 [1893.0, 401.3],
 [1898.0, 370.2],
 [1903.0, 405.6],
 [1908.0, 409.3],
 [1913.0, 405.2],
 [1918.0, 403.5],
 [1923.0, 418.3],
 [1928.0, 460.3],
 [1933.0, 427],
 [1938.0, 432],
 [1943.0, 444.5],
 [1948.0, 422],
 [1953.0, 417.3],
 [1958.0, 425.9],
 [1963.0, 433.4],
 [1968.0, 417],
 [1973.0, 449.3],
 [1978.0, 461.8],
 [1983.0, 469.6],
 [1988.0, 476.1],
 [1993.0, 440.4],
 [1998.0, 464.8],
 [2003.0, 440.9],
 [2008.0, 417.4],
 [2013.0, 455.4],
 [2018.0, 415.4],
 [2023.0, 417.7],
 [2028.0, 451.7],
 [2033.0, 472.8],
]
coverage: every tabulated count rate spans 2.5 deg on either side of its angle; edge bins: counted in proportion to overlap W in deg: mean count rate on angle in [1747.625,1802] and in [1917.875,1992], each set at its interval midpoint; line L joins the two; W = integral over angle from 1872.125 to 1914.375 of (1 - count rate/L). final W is 8.9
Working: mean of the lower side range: 418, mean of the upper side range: 438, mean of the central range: 340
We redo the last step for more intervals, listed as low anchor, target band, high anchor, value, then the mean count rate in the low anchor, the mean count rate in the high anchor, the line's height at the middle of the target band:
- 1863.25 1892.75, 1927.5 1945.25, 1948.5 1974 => -2.1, 310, 427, 392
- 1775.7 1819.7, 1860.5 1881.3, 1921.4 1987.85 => 4.4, 398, 438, 417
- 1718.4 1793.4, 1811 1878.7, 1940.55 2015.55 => 7.3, 420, 442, 429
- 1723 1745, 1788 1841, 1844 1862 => 1.0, 424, 397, 406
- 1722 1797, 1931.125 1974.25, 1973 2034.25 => 1.3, 421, 448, 442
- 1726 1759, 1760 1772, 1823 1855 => -1.3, 423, 404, 419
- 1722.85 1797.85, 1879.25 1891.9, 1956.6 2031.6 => 4.4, 421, 443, 433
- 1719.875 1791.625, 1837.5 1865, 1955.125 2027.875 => 1.9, 421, 442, 430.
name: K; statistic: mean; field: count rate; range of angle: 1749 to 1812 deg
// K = 414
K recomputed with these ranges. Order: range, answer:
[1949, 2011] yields 442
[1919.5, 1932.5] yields 435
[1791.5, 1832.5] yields 398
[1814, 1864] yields 399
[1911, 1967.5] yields 426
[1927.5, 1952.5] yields 434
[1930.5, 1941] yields 430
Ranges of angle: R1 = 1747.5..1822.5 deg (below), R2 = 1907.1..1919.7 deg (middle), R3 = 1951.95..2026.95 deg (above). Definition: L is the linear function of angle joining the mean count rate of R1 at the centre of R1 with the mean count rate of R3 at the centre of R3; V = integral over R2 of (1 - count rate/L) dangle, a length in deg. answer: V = 0.70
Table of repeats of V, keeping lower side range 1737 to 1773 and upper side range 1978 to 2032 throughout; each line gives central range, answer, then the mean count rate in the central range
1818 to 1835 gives 1.3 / 405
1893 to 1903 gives 1.2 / 387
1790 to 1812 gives 1.9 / 400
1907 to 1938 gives 1.4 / 422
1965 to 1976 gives 0.3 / 434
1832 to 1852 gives 1.6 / 403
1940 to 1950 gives 0.2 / 434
